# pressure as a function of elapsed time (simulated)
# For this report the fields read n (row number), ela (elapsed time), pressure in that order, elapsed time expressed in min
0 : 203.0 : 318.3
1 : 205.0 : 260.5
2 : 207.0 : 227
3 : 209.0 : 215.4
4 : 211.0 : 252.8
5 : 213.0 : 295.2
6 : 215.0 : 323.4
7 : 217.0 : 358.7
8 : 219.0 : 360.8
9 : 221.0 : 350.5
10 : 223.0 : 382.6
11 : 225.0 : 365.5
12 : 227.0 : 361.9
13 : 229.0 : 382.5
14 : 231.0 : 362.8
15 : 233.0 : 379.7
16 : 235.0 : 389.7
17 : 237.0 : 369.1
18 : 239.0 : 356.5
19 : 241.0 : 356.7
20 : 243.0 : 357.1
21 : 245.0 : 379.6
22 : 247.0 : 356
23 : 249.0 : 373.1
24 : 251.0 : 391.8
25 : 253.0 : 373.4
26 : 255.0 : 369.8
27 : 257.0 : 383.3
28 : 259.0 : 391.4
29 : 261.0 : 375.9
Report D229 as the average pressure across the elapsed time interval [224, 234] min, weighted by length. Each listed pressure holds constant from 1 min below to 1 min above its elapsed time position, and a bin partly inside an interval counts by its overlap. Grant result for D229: 370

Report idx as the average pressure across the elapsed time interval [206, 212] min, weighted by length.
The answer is 232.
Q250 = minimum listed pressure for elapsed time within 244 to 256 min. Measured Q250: 356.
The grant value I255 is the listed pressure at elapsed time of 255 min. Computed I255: 369.8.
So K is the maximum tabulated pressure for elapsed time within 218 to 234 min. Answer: 382.6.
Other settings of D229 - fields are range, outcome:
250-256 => 378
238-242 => 357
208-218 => 289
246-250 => 365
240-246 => 364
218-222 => 356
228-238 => 377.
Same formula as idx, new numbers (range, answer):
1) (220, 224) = 367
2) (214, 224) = 355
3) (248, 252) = 382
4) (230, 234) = 371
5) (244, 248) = 368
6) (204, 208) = 244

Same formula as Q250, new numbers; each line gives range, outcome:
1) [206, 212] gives 215.4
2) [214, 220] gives 323.4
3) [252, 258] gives 369.8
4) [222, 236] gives 361.9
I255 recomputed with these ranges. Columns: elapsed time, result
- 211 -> 252.8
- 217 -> 358.7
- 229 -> 382.5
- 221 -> 350.5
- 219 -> 360.8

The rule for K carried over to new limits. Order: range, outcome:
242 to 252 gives 391.8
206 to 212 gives 252.8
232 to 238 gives 389.7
